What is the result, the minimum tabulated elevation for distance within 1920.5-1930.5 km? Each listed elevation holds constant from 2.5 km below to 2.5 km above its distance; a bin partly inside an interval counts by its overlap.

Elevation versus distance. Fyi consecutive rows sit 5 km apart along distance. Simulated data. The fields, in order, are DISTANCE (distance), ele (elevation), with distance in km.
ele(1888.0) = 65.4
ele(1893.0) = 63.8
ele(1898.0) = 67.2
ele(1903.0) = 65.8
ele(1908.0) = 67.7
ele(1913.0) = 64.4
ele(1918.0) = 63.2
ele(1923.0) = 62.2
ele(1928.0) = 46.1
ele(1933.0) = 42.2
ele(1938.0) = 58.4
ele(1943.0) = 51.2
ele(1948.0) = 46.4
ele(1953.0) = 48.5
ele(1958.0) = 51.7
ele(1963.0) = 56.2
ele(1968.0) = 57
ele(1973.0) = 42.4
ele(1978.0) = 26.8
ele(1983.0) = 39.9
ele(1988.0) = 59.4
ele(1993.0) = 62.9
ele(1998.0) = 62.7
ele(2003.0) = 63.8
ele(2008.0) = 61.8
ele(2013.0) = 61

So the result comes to 46.1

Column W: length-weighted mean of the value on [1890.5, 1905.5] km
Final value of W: 65.6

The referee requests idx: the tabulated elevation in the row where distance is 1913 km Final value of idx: 64.4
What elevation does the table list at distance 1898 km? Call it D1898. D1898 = 67.2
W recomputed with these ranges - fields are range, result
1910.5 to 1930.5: 59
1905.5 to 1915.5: 66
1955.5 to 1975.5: 51.8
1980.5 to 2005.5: 57.7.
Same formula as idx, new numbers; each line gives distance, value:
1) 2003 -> 63.8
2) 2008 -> 61.8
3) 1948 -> 46.4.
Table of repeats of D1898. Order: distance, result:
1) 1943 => 51.2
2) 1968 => 57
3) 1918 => 63.2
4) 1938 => 58.4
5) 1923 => 62.2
